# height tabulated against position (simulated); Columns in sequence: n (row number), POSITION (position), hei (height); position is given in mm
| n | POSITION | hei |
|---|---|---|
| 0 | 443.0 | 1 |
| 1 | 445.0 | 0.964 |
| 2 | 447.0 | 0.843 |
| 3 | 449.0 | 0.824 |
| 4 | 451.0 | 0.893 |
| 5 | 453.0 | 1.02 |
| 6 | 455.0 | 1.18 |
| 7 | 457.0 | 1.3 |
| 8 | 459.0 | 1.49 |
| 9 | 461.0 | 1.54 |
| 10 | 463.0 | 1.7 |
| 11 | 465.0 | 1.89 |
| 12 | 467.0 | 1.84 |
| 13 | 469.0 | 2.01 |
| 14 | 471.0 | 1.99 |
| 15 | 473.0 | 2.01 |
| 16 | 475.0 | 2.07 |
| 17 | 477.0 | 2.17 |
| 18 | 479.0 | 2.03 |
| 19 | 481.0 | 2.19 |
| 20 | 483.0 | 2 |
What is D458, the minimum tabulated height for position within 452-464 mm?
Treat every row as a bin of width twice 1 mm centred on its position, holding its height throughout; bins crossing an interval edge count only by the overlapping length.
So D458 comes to 1.02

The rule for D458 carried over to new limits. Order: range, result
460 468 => 1.54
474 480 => 2.03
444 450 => 0.824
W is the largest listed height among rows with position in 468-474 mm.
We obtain 2.01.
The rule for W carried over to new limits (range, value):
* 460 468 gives 1.89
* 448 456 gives 1.18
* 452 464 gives 1.7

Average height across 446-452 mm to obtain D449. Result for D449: 0.853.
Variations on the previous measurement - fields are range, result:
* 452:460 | 1.25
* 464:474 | 1.95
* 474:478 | 2.12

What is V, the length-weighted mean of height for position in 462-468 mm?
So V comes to 1.81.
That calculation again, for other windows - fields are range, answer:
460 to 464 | 1.62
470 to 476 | 2.02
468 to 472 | 2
